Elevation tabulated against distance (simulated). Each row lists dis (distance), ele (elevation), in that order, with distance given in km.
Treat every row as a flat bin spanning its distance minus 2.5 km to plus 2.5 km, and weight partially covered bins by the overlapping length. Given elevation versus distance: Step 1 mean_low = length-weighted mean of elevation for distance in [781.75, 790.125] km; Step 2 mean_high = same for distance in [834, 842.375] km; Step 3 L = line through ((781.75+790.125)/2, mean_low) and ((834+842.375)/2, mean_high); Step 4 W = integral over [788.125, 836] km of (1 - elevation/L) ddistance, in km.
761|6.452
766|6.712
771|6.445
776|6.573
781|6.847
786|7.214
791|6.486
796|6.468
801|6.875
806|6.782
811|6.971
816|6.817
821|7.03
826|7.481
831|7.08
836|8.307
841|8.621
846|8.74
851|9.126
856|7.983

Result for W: 4.71 km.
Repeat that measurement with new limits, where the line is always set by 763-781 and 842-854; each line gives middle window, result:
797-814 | 1.70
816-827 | 1.29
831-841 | 0.50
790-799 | 0.96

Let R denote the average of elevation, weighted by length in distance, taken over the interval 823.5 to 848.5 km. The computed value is 8.05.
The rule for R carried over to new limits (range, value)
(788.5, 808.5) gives 6.65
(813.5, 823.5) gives 6.92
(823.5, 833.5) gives 7.28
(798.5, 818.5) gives 6.86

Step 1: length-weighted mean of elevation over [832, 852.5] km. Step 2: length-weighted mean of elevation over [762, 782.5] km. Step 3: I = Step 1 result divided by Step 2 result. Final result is 1.29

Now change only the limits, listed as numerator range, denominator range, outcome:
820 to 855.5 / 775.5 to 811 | 1.19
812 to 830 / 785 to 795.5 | 1.06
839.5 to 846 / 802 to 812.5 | 1.26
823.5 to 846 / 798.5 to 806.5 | 1.16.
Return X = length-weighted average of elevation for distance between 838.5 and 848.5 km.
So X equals 8.68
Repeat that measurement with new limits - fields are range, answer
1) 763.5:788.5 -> 6.76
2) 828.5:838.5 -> 7.69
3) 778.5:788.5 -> 7.03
